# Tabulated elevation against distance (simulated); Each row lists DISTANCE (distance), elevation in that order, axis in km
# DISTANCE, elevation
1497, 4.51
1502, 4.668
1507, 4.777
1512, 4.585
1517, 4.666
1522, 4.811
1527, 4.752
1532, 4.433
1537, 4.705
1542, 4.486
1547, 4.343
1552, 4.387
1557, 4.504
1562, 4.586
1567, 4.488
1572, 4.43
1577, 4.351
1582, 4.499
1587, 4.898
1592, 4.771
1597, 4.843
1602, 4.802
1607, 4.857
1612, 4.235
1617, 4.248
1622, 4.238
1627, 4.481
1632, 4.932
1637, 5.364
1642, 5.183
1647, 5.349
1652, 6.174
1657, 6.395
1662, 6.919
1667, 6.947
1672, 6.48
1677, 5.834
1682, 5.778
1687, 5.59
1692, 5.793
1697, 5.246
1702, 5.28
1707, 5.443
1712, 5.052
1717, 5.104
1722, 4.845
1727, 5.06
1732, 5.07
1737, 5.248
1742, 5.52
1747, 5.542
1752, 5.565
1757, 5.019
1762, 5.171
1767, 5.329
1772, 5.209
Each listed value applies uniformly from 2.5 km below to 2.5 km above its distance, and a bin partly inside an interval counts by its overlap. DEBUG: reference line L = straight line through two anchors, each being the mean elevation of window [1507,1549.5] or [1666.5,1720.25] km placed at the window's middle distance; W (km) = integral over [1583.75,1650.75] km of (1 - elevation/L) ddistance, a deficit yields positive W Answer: 4.57 km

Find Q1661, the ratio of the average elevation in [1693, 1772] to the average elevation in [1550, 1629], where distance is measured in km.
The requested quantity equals 1.15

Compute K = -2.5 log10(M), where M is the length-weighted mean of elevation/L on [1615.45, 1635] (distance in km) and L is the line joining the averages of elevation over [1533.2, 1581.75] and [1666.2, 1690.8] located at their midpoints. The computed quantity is 0.19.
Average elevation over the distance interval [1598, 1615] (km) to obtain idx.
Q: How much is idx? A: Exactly 4.64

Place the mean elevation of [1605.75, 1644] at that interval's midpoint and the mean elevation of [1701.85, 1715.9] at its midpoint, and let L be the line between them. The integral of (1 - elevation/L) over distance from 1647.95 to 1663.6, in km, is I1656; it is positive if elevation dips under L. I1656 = -4.7 km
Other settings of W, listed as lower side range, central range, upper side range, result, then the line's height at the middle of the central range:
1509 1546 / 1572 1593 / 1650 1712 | 2.1 km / 5.1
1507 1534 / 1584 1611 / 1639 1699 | 2.8 km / 5.34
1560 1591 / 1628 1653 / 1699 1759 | -2.4 km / 4.84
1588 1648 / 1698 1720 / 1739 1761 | -0.1 km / 5.2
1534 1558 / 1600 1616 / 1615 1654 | 0.8 km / 4.84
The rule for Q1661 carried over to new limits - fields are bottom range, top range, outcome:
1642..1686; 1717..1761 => 0.85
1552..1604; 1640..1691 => 1.32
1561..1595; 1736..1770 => 1.17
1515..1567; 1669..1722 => 1.21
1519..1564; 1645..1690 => 1.35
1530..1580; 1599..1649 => 1.07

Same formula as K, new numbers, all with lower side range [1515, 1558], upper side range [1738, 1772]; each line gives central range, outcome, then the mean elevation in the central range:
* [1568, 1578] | 0.07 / 4.41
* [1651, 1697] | -0.22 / 6.16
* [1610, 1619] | 0.14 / 4.24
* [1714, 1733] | 0.05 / 5.02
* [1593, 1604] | -0.01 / 4.82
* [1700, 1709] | -0.04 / 5.36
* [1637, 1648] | -0.07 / 5.28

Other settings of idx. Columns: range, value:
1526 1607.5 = 4.59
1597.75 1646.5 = 4.74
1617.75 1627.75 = 4.32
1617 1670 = 5.54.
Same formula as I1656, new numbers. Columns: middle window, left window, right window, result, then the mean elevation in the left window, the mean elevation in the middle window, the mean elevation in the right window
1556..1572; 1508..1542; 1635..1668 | 1.8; 4.65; 4.51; 6.02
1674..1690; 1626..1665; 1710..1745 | -1.0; 5.66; 5.76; 5.14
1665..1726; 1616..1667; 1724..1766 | -2.7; 5.44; 5.59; 5.27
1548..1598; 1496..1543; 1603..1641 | 1.0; 4.65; 4.56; 4.65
